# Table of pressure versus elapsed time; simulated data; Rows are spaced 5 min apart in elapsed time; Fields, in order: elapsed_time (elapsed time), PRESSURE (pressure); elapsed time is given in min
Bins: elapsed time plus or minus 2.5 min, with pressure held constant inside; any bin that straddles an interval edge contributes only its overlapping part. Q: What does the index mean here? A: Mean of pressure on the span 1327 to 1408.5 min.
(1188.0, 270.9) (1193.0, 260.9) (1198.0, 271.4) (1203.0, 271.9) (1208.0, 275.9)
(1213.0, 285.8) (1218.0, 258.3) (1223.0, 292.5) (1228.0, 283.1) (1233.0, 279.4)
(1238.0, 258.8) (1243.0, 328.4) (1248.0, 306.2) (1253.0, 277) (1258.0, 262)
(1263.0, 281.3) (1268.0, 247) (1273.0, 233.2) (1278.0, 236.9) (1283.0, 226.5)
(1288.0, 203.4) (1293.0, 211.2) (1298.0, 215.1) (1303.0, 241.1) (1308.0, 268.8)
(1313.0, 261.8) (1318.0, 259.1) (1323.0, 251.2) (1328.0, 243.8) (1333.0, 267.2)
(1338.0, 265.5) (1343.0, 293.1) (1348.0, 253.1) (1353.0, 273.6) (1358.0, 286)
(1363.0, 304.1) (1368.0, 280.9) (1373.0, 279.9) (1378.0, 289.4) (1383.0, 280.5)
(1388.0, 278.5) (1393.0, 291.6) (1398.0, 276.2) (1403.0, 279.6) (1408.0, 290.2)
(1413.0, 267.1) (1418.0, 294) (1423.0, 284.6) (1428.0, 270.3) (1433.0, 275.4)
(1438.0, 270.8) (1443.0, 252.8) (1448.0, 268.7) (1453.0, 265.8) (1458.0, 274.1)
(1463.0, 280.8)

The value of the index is 279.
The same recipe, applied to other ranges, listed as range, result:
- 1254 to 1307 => 238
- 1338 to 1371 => 281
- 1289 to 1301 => 213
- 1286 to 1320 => 237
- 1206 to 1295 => 264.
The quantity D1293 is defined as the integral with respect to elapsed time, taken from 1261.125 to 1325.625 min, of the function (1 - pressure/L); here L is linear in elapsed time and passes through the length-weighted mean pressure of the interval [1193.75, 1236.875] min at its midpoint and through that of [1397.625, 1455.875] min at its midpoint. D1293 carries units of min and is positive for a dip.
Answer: 8.10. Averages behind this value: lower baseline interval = 276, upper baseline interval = 275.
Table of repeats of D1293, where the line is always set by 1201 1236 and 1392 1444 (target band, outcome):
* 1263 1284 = 2.7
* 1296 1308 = 1.8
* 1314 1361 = 2.0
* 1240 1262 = -1.1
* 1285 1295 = 2.5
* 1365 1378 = -0.2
